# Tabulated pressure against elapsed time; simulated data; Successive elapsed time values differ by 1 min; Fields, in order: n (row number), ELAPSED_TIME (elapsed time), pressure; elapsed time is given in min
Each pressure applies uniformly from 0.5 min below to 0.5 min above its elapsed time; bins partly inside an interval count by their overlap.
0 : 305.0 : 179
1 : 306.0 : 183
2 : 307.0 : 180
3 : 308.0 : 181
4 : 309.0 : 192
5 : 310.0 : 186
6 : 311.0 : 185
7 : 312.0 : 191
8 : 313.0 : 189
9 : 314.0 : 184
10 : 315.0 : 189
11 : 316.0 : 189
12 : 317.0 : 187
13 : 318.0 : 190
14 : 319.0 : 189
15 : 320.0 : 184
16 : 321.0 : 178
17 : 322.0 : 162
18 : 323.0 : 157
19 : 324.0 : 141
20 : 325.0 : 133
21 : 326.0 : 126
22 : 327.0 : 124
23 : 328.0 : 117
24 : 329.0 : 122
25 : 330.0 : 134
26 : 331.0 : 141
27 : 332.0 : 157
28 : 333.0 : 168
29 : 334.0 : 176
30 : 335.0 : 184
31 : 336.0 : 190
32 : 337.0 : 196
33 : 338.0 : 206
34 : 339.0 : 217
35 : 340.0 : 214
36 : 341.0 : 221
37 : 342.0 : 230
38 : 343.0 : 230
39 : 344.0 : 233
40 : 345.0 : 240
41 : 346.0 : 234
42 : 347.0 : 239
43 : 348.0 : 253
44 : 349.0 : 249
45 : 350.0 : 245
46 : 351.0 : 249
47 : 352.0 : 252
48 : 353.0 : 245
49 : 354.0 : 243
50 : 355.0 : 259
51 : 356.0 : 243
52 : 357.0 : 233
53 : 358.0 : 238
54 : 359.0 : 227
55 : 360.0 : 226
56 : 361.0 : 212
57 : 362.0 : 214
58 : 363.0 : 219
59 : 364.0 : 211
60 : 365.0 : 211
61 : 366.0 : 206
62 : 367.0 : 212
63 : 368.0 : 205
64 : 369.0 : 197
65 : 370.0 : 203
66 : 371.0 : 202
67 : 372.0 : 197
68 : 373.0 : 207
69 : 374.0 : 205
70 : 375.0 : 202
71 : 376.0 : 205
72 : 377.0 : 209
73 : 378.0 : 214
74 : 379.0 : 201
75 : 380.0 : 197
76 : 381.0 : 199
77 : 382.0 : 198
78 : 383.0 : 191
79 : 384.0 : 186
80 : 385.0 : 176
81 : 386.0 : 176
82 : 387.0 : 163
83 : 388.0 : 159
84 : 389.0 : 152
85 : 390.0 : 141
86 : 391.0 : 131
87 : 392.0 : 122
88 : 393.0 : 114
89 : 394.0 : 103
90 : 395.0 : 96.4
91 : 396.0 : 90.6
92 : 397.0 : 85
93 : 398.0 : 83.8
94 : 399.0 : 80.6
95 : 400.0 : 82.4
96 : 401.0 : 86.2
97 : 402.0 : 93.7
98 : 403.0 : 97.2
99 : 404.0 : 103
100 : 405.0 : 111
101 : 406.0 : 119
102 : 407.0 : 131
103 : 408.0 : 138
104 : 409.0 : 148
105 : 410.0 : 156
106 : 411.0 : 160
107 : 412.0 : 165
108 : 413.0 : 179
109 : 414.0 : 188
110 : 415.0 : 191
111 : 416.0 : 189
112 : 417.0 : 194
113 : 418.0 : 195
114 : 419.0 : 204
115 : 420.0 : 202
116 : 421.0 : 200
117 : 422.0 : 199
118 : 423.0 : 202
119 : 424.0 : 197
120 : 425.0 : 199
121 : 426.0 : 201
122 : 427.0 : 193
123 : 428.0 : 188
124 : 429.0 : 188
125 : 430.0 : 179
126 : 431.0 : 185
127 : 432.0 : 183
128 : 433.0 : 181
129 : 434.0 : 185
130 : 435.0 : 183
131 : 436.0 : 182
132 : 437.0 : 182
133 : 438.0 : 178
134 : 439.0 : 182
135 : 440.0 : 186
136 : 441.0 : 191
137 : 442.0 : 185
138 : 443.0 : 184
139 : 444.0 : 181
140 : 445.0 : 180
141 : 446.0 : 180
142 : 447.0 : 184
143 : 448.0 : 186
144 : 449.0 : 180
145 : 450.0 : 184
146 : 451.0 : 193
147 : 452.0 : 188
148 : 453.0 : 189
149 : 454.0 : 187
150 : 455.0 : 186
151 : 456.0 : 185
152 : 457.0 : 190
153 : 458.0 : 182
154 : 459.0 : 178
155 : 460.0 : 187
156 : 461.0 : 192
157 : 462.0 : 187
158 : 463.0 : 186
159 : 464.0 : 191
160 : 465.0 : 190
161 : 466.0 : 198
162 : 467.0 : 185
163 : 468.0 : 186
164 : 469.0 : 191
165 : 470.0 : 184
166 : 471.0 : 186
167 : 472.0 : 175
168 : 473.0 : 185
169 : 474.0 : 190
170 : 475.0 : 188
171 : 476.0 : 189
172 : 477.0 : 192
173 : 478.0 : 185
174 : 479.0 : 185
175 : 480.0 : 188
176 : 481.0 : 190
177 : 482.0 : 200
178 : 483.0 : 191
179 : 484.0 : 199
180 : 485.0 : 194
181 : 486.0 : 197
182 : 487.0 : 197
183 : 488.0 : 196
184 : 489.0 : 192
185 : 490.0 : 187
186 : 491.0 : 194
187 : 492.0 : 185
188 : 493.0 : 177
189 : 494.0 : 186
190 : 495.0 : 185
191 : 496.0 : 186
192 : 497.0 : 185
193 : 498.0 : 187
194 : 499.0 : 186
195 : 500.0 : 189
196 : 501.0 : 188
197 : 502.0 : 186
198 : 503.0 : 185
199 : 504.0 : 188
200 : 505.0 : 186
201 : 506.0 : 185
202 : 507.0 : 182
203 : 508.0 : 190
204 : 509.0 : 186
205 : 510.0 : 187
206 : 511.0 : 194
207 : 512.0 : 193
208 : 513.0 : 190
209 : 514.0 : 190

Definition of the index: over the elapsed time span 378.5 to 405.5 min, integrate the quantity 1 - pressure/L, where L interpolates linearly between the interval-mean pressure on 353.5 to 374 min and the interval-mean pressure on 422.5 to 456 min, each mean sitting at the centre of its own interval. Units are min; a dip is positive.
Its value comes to 9.5 min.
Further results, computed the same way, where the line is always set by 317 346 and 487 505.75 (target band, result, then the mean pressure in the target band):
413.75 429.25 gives -1.07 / 196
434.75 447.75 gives 0.09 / 183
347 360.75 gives -4.83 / 243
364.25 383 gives -2.39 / 204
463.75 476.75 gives -0.12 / 188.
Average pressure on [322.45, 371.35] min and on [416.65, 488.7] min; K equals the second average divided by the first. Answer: 0.9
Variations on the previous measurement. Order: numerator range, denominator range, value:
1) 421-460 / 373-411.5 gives 1.28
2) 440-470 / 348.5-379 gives 0.84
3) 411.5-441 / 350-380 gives 0.86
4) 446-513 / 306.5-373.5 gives 0.94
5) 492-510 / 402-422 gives 1.15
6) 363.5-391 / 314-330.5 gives 1.21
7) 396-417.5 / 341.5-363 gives 0.55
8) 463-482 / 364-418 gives 1.17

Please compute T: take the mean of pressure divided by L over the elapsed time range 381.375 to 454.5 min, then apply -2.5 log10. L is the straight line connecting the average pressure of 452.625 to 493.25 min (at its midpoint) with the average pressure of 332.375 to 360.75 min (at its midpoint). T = 0.24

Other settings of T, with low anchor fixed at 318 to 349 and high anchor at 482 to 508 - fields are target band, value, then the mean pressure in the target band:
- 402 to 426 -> 0.12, 167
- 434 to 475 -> 0.01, 186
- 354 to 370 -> -0.19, 221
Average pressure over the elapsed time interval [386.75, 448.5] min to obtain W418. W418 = 160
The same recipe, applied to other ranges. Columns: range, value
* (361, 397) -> 180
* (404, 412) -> 137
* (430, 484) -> 186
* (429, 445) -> 183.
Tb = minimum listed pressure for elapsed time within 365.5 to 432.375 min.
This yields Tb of 80.6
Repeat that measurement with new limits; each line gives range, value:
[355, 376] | 197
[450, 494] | 175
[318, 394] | 103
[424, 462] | 178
